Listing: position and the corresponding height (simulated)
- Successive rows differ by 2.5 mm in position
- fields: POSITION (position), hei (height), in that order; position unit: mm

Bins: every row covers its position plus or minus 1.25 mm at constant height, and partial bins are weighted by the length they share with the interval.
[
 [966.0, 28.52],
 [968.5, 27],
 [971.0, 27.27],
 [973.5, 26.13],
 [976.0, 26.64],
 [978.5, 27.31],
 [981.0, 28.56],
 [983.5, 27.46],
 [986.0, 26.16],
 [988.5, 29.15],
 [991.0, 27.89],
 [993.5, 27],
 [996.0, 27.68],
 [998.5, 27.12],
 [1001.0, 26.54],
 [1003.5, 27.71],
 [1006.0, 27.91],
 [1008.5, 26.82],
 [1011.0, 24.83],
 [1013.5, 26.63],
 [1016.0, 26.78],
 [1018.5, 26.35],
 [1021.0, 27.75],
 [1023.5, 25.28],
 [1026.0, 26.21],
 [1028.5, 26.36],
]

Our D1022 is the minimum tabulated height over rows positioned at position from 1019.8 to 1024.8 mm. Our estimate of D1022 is 25.28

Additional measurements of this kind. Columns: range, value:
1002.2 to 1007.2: 27.71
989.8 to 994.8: 27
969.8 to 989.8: 26.13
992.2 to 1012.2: 24.83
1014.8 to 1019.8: 26.35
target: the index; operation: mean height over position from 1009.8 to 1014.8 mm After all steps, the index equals 25.7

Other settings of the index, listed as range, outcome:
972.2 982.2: 27.2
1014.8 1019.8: 26.6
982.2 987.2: 26.8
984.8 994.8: 27.6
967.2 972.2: 27.1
